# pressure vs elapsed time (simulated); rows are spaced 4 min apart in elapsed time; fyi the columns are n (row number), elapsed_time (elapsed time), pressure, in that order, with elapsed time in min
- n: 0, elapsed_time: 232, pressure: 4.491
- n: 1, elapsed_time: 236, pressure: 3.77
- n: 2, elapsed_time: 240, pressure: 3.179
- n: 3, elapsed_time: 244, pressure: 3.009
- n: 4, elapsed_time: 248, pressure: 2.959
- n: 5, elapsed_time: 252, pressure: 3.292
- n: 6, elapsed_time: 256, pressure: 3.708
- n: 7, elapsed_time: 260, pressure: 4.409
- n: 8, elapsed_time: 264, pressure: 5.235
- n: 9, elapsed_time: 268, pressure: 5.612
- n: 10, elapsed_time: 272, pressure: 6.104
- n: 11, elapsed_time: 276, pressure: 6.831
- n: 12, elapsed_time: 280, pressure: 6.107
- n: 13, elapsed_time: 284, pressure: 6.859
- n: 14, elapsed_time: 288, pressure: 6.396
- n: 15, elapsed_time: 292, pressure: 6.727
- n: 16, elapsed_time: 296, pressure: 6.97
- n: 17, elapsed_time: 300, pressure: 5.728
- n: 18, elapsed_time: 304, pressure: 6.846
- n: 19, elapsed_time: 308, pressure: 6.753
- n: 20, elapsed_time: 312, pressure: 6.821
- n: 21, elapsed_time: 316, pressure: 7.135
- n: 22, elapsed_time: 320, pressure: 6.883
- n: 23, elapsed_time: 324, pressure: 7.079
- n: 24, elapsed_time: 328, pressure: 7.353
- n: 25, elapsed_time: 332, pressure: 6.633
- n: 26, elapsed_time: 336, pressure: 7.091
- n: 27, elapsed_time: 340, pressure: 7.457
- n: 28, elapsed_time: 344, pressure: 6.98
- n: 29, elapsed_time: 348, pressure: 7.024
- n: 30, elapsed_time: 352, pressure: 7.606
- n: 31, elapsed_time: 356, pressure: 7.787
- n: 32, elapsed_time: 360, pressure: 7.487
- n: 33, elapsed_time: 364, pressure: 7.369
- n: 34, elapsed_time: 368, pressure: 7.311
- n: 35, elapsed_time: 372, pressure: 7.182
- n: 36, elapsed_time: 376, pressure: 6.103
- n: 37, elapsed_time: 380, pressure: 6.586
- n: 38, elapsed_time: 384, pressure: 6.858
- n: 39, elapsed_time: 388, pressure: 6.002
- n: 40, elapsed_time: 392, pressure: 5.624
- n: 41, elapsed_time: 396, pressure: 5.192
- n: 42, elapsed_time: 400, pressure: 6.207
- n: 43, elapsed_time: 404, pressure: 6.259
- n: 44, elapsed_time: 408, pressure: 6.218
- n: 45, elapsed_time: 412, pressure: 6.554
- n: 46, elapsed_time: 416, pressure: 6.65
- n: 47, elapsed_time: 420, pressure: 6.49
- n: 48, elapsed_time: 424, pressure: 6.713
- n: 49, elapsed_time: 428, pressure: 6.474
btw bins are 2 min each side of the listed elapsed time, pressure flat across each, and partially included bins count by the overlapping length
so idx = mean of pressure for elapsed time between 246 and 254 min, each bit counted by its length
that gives 3.13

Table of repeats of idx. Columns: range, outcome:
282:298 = 6.74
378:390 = 6.48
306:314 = 6.79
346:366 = 7.45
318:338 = 7.01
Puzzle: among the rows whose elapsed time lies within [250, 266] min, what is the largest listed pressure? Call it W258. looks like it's 5.235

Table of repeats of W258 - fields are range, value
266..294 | 6.859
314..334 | 7.353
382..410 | 6.858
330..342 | 7.457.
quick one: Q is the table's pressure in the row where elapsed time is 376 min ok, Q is 6.103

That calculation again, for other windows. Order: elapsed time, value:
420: 6.49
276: 6.831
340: 7.457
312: 6.821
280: 6.107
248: 2.959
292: 6.727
